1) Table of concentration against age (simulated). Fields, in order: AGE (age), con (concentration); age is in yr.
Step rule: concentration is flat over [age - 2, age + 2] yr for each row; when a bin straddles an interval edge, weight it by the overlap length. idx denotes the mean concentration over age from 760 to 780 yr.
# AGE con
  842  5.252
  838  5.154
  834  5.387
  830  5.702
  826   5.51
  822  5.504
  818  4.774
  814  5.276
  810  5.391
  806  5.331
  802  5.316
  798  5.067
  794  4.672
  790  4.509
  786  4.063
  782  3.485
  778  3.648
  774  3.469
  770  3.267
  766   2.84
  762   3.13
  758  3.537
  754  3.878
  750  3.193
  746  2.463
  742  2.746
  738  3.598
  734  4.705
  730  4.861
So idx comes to 3.27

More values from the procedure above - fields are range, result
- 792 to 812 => 5.16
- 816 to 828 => 5.26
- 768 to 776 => 3.37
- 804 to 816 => 5.33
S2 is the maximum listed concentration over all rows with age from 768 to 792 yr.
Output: 4.509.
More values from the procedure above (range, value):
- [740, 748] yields 2.746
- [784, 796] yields 4.672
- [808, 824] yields 5.504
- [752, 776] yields 3.878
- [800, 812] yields 5.391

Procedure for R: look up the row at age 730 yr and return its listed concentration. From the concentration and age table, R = 4.861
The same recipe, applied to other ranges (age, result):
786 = 4.063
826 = 5.51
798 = 5.067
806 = 5.331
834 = 5.387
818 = 4.774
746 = 2.463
